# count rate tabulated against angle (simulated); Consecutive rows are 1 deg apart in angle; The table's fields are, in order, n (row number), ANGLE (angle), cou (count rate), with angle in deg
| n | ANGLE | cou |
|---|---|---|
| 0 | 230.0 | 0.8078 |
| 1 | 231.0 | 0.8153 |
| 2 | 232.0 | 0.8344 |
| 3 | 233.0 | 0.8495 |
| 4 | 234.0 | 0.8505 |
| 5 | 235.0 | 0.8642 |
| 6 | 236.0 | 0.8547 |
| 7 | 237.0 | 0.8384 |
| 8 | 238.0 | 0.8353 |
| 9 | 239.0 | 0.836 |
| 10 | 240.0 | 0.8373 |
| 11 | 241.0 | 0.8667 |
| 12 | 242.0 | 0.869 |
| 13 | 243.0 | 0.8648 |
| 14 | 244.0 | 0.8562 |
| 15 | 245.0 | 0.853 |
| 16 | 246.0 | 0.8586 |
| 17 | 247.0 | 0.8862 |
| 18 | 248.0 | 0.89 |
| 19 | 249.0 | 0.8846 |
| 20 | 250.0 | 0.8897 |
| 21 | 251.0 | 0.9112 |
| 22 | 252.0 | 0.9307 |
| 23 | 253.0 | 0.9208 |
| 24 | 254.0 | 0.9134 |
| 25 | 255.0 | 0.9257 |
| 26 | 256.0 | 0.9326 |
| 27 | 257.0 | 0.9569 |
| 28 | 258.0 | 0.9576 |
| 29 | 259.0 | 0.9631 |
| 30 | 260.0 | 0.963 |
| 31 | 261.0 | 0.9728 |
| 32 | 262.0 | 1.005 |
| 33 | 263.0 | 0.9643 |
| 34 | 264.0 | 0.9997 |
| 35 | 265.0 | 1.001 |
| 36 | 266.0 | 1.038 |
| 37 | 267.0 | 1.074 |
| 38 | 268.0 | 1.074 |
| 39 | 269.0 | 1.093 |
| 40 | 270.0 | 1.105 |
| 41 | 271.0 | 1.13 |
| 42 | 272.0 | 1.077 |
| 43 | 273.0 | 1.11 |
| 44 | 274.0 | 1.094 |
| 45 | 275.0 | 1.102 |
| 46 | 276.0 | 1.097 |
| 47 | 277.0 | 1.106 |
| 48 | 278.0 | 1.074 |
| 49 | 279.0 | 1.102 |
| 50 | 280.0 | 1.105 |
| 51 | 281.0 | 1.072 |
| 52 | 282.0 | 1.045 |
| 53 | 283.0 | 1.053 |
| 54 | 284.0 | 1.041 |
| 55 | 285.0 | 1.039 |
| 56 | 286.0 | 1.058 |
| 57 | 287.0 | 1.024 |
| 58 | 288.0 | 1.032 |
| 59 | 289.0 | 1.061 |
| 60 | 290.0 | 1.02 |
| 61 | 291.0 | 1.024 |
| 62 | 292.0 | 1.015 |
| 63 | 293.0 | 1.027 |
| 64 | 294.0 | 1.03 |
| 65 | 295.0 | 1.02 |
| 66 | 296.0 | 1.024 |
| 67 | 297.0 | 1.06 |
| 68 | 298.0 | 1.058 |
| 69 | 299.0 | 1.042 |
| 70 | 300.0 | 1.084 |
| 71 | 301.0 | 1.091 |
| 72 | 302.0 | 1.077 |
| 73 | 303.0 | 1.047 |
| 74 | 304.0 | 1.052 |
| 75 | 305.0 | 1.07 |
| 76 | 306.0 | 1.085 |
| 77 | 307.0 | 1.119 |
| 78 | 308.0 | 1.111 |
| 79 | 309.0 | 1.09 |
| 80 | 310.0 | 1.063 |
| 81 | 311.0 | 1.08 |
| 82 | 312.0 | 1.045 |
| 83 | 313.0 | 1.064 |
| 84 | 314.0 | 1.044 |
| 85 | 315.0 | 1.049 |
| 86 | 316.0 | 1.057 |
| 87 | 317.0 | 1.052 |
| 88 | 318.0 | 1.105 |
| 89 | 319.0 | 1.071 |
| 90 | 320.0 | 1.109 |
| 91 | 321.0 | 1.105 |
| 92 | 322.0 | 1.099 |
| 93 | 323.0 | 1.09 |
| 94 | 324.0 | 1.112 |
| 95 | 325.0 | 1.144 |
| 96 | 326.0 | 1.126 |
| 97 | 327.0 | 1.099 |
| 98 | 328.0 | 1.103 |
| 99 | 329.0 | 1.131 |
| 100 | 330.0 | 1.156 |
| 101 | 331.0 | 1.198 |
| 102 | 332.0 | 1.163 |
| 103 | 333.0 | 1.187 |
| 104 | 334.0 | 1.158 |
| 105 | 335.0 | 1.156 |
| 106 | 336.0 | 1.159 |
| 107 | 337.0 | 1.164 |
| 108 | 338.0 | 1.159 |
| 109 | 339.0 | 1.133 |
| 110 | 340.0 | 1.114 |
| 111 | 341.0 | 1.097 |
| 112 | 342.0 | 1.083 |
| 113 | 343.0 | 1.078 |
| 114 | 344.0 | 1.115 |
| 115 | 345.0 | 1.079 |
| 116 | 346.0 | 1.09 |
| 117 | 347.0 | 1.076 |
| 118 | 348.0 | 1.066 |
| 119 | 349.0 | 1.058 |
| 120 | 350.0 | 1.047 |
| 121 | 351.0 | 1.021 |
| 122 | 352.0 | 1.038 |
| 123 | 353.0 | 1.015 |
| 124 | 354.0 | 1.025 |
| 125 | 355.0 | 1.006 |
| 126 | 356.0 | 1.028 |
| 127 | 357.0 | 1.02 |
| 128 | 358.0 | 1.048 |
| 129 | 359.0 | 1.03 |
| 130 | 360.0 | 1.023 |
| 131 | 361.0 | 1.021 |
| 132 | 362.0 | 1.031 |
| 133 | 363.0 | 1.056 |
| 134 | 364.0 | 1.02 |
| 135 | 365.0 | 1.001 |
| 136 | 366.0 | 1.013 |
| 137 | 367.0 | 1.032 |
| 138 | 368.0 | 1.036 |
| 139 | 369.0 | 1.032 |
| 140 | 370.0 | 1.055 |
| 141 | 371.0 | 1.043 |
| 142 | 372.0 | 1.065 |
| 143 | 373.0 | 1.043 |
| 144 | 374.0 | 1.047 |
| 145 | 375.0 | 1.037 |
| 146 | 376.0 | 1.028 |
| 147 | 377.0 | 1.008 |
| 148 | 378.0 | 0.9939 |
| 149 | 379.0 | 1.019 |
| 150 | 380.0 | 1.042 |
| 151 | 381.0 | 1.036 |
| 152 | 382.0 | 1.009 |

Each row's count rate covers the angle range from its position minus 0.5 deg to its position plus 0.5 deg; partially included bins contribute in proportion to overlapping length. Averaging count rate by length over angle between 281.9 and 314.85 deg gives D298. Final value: 1.05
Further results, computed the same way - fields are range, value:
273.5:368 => 1.07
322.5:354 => 1.11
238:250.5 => 0.865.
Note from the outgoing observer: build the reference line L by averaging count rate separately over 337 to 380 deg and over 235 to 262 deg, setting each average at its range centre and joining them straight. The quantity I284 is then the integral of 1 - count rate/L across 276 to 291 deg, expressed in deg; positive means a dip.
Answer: -1.8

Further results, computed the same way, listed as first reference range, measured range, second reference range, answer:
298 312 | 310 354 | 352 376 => -1.79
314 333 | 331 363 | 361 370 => -0.50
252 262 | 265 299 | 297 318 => -1.86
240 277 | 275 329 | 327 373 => -2.55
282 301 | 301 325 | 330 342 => 0.31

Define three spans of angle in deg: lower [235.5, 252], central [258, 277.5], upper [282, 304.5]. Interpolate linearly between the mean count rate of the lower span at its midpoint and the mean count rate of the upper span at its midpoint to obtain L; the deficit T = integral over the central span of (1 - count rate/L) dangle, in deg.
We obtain -1.9 deg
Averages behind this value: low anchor 0.866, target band 1.05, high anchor 1.04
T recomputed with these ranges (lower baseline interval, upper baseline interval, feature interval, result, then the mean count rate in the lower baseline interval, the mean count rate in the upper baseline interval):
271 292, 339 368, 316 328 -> -0.5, 1.07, 1.05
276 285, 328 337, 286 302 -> 0.8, 1.07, 1.16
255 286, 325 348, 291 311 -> 0.4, 1.04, 1.13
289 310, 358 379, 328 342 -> -1.4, 1.06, 1.03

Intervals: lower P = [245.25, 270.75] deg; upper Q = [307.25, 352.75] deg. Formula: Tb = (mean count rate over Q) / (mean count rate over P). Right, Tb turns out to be 1.14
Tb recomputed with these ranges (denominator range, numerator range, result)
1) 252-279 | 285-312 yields 1.03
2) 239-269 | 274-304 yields 1.13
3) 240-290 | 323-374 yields 1.08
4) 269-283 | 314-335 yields 1.02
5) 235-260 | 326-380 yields 1.20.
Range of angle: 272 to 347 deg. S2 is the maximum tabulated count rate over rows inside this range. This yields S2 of 1.198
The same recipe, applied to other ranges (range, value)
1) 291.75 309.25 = 1.119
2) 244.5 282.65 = 1.13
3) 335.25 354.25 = 1.164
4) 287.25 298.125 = 1.061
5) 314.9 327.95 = 1.144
